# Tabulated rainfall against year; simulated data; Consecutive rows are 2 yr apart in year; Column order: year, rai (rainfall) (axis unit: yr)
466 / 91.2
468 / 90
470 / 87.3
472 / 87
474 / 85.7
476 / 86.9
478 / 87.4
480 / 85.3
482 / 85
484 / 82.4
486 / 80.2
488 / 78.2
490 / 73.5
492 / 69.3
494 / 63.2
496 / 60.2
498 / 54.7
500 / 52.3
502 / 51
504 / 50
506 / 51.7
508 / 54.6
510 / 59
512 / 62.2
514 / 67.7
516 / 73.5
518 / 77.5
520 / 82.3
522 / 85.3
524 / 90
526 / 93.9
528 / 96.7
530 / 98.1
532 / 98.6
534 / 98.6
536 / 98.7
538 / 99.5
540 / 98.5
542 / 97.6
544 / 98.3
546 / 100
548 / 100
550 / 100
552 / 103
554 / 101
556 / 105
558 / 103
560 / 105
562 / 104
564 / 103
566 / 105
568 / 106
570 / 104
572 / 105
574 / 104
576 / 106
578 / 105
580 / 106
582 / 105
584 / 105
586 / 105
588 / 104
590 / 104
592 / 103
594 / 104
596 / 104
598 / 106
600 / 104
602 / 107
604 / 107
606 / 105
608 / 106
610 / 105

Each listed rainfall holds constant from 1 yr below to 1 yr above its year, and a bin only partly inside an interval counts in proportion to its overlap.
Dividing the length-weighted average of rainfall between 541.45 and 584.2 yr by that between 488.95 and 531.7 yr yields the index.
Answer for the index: 1.47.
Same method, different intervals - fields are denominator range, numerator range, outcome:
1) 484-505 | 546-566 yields 1.60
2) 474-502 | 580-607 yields 1.43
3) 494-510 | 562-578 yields 1.92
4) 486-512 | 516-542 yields 1.53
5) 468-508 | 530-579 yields 1.41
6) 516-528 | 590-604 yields 1.22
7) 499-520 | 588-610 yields 1.72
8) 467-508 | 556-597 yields 1.44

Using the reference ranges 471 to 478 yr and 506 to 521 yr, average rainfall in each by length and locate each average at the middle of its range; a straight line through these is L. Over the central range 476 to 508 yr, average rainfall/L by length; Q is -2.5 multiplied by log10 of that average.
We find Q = 0.15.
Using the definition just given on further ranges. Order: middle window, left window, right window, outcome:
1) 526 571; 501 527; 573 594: -0.17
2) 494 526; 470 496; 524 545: 0.34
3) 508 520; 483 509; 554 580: 0.09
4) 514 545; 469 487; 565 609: 0.04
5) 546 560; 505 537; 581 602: -0.12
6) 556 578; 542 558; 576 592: -0.02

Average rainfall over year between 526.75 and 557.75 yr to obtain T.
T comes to 99.6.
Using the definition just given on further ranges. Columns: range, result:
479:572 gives 85.1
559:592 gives 105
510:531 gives 81.6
